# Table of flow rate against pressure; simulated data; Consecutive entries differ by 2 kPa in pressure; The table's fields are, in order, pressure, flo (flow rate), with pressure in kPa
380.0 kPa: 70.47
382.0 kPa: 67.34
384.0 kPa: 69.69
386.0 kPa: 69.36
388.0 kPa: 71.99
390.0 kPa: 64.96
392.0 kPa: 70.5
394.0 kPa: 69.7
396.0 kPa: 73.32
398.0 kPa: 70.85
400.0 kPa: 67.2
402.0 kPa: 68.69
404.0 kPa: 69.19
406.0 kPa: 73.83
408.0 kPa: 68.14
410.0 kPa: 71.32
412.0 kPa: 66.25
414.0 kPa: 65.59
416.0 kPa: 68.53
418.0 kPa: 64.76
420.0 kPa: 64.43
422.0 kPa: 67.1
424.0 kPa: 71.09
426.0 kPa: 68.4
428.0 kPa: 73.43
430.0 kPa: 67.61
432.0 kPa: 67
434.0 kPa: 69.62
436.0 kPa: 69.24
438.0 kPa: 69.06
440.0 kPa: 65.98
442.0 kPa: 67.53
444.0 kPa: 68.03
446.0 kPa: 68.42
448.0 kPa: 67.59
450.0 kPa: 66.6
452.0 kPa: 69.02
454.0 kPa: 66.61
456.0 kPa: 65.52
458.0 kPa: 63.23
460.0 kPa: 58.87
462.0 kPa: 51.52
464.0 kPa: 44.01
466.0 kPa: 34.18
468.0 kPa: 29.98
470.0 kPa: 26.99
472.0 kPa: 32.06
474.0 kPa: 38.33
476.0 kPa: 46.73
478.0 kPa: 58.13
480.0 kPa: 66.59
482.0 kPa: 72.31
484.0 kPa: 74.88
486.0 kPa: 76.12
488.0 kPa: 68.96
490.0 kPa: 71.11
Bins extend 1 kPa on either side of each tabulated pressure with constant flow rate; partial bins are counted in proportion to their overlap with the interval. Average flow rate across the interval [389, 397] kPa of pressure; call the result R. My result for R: 69.6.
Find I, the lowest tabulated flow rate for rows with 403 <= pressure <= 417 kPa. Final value 65.59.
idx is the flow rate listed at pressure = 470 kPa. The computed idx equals 26.99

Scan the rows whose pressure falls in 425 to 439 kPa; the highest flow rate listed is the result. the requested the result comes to 73.43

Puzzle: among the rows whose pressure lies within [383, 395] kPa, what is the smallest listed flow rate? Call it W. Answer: 64.96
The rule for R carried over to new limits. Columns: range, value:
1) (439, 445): 67.2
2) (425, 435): 69.2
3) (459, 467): 47.1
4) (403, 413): 69.7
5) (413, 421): 65.8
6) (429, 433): 67.3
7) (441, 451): 67.6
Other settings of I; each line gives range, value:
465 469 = 29.98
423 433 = 67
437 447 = 65.98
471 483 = 32.06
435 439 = 69.06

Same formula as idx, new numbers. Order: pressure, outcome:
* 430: 67.61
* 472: 32.06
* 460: 58.87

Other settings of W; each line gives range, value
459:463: 51.52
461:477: 26.99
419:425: 64.43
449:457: 65.52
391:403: 67.2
